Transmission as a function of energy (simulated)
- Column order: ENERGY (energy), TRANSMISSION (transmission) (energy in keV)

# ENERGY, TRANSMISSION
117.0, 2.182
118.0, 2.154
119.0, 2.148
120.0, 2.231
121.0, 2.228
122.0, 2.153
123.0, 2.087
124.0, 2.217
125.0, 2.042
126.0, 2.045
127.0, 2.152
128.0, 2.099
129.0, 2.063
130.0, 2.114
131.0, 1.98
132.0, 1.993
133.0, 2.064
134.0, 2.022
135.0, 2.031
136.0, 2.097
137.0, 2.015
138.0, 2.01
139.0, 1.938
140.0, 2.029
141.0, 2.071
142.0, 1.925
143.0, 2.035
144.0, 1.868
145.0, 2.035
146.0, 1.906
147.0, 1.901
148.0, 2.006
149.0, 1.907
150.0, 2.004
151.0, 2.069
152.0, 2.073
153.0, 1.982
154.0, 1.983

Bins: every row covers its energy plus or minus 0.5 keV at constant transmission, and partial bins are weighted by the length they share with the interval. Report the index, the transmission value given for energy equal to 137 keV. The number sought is 2.015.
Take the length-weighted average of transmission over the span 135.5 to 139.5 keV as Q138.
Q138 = 2.02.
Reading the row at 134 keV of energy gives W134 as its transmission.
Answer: 2.022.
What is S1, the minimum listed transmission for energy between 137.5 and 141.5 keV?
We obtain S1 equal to 1.938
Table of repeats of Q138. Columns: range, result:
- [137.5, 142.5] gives 1.99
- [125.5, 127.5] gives 2.1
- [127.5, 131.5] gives 2.06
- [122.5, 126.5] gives 2.1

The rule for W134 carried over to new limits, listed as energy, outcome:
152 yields 2.073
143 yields 2.035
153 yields 1.982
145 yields 2.035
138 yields 2.01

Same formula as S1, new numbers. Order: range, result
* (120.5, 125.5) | 2.042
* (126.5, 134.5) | 1.98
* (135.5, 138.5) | 2.01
